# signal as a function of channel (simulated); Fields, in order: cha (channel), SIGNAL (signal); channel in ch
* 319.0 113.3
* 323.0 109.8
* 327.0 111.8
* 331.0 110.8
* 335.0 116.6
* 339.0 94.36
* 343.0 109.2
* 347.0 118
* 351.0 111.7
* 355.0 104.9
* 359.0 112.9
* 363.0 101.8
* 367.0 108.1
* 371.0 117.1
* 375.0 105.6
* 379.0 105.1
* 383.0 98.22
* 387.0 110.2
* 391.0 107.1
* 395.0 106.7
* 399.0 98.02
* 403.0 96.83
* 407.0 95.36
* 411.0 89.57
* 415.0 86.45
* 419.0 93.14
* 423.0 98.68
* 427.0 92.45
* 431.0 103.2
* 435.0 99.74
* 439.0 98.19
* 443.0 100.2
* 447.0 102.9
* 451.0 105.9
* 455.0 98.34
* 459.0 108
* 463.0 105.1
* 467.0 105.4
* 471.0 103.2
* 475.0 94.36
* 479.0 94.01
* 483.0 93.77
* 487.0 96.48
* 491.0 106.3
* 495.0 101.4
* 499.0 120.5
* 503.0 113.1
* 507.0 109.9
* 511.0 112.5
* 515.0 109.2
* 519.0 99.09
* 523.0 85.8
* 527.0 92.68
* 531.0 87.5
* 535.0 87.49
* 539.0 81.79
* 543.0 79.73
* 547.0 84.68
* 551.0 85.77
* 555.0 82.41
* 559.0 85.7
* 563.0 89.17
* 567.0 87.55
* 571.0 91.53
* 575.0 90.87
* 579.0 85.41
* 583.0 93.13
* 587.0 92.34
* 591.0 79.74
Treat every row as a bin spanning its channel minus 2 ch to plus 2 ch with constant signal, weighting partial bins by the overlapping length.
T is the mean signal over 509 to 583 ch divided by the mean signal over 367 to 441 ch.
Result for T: 0.9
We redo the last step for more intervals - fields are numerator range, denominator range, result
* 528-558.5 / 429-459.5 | 0.83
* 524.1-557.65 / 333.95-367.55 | 0.79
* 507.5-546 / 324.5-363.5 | 0.85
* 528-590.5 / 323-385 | 0.80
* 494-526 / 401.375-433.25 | 1.12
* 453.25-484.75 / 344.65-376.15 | 0.91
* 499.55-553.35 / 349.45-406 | 0.90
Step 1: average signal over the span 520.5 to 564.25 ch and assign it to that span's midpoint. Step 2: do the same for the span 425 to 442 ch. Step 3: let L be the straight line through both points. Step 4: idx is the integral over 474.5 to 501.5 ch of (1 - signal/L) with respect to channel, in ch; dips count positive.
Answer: -2.8 ch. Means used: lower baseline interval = 98.5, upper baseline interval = 85.8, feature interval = 102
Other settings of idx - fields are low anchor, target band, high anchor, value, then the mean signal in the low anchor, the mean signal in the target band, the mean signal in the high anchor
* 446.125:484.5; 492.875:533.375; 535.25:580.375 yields -4.2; 101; 103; 85.9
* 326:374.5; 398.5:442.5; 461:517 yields 4.7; 110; 95.7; 105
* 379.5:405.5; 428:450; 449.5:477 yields 0.5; 103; 101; 103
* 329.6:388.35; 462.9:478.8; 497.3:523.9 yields 1.1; 108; 101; 108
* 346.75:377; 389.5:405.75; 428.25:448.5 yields 0.6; 110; 102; 100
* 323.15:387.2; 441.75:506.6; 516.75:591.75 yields -4.9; 109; 103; 87.7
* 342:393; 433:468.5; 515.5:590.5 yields -1.2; 108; 103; 88.2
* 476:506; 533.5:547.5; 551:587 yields 1.6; 104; 83.1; 88.3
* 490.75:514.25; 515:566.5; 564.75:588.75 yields 6.4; 111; 87.7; 90.1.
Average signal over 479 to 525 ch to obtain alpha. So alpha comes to 104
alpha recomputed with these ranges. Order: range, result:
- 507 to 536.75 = 97.3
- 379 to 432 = 98.3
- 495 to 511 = 113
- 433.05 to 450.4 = 101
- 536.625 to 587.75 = 86.8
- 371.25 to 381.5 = 107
